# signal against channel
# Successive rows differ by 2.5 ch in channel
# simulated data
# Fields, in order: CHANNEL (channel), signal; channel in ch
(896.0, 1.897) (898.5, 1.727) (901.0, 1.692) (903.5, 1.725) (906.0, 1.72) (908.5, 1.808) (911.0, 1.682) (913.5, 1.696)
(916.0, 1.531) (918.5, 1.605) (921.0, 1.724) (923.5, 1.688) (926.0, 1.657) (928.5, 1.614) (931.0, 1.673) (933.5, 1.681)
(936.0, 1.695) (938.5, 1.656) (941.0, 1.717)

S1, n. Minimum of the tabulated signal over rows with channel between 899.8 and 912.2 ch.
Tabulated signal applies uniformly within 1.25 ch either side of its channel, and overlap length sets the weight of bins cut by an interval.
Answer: 1.682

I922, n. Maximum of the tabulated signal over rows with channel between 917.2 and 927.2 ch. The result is 1.724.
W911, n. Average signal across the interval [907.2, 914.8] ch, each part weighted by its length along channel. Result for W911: 1.73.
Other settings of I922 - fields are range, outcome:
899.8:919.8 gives 1.808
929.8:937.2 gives 1.695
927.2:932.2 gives 1.673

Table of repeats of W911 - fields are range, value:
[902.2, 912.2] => 1.73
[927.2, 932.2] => 1.64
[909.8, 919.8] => 1.63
